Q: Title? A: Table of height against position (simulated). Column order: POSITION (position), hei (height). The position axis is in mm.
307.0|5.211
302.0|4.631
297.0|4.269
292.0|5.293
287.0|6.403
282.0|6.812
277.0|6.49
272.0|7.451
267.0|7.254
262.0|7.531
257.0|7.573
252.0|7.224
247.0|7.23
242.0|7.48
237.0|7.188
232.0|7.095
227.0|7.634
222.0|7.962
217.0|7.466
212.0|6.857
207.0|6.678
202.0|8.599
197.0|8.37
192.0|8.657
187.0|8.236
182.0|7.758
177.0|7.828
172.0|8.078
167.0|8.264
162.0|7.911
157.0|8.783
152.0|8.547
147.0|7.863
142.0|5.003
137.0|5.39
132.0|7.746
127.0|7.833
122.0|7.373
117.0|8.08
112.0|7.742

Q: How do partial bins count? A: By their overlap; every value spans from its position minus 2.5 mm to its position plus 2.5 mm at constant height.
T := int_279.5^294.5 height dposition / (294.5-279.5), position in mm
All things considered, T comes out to 6.17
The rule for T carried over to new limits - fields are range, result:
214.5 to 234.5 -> 7.54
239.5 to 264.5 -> 7.41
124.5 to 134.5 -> 7.79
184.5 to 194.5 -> 8.45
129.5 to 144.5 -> 6.05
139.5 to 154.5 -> 7.14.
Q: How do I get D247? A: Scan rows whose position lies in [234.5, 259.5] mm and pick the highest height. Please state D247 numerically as 7.573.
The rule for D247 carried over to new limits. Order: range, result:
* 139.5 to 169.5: 8.783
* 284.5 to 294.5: 6.403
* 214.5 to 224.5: 7.962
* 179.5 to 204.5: 8.657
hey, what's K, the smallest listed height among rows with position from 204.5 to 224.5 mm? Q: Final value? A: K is 6.678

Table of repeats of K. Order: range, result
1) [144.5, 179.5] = 7.828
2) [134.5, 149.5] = 5.003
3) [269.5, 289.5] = 6.403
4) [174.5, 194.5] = 7.758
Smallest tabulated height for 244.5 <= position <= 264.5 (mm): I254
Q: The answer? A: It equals 7.224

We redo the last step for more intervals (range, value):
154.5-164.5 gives 7.911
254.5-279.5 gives 6.49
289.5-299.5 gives 4.269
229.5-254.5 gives 7.095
